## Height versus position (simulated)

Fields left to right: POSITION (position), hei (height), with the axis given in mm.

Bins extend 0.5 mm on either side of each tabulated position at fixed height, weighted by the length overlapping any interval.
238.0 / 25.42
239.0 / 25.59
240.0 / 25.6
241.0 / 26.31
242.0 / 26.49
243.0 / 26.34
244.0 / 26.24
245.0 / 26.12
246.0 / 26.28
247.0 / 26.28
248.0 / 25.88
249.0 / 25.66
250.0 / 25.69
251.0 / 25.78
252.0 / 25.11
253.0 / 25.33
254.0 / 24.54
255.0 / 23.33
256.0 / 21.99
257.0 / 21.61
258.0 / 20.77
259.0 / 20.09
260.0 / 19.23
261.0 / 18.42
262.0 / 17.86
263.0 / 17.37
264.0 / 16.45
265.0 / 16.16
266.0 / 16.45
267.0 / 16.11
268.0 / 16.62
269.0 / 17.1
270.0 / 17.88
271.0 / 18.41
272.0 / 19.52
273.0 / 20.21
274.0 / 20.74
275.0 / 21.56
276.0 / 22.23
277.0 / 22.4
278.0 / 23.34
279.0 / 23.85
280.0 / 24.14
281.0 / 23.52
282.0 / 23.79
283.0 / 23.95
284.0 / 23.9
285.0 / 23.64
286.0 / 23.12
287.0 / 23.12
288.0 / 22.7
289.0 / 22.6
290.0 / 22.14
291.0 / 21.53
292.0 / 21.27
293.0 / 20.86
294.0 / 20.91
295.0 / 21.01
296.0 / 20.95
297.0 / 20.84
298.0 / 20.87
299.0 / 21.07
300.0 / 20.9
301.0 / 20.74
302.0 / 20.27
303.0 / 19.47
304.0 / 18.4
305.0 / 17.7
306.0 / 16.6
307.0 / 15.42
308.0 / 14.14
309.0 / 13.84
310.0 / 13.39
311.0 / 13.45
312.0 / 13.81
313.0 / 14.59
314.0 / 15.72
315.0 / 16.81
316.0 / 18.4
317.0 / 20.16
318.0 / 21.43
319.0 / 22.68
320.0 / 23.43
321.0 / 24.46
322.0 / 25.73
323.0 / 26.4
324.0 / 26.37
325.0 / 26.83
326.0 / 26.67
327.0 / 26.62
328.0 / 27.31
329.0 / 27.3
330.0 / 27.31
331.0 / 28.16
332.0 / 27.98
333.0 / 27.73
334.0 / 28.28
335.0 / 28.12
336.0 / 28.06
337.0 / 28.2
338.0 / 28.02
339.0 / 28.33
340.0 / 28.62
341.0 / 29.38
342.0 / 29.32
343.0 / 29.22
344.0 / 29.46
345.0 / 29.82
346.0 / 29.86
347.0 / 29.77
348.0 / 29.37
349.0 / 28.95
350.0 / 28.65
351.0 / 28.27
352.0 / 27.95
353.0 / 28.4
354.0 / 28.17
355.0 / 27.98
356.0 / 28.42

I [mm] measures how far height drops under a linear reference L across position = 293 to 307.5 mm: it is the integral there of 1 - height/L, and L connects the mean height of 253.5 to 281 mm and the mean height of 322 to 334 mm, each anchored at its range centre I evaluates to 2.5 mm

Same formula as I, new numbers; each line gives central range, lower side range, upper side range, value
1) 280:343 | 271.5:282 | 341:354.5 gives 7.3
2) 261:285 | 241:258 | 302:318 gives 1.5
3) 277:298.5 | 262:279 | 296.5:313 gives -5.0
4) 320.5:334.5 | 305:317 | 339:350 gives -3.0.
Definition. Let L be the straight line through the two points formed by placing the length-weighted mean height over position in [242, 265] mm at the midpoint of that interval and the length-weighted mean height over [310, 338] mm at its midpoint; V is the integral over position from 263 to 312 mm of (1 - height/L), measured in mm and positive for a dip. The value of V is 7.1 mm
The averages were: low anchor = 22.9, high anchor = 23.7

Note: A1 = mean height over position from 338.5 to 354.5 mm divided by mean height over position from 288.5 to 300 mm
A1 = 1.4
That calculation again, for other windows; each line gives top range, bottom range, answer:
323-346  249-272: 1.39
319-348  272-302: 1.25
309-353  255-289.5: 1.22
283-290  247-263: 1.02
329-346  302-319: 1.70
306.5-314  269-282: 0.66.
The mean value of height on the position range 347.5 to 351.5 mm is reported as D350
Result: 28.8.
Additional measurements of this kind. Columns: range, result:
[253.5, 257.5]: 22.9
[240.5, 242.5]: 26.4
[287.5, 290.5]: 22.5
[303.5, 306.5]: 17.6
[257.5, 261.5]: 19.6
